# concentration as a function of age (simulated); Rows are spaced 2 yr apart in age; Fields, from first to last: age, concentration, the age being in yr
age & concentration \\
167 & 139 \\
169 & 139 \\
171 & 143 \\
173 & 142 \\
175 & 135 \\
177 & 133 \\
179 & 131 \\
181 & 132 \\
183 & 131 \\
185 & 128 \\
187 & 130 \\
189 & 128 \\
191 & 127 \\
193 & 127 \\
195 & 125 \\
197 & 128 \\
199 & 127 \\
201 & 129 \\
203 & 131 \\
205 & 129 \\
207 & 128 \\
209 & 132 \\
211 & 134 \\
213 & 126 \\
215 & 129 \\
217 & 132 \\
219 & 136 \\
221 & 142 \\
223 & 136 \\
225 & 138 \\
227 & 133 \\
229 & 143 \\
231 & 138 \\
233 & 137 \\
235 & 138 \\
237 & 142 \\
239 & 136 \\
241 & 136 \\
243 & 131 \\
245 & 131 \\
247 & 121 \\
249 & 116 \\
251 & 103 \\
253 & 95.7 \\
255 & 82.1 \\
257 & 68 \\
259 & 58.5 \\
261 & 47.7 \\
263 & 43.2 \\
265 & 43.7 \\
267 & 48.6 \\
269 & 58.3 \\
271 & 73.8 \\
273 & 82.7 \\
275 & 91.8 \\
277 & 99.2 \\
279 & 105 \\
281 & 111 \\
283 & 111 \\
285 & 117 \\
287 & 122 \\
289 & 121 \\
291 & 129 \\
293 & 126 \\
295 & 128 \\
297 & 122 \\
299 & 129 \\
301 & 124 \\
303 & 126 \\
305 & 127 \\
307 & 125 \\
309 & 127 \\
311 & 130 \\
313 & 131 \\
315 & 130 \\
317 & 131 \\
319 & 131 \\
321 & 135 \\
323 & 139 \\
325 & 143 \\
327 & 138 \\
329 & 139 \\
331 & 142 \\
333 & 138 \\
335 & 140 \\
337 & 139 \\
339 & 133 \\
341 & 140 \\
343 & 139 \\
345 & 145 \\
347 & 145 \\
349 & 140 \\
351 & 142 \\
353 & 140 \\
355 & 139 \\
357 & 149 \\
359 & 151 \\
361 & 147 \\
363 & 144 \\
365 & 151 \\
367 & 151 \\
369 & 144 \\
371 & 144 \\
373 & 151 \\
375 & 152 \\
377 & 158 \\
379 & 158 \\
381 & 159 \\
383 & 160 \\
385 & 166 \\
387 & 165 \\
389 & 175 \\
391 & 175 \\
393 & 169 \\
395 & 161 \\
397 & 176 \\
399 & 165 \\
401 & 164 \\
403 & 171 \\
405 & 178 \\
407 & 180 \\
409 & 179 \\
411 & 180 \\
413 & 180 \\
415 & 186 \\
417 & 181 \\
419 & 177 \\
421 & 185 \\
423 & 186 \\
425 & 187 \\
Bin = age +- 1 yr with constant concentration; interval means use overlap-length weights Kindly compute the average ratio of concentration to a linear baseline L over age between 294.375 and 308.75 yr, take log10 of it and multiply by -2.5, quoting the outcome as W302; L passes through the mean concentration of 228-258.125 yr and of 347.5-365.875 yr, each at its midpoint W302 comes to 0.06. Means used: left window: 121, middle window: 126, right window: 145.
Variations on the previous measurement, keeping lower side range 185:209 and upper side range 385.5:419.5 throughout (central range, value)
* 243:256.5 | 0.28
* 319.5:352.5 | 0.14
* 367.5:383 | 0.10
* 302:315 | 0.20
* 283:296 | 0.21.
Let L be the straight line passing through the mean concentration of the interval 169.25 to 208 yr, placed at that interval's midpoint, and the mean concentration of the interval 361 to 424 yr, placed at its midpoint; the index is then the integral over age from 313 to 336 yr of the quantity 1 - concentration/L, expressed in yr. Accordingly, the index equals 2.7 yr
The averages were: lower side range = 131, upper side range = 166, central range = 137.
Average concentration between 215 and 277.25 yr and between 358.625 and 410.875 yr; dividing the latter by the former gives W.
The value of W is 1.5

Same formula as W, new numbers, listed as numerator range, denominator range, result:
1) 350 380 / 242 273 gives 1.82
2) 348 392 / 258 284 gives 2.04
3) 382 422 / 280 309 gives 1.41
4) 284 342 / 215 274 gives 1.23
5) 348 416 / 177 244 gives 1.21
